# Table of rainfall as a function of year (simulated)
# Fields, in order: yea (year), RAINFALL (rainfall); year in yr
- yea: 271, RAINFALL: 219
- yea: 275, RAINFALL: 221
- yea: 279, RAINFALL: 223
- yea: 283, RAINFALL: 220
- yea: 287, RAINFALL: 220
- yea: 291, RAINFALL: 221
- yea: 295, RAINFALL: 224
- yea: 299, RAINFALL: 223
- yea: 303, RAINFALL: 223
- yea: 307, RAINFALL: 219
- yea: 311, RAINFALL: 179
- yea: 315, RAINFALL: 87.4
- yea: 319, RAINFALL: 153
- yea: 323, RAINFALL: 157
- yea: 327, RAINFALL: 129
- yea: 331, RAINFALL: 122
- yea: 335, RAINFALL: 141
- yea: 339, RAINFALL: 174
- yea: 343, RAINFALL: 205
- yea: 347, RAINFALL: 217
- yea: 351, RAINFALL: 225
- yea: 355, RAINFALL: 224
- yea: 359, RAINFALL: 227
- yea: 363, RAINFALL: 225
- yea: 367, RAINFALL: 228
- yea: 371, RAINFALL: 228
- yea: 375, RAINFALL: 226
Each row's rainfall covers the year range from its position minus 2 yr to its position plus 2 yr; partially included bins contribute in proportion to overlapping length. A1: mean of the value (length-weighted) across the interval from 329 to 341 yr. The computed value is 146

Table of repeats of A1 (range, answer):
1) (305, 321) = 160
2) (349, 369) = 226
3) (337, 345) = 190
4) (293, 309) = 222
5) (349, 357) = 224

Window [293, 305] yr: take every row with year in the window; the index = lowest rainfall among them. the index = 223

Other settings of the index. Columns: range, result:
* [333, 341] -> 141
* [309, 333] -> 87.4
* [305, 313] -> 179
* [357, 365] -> 225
